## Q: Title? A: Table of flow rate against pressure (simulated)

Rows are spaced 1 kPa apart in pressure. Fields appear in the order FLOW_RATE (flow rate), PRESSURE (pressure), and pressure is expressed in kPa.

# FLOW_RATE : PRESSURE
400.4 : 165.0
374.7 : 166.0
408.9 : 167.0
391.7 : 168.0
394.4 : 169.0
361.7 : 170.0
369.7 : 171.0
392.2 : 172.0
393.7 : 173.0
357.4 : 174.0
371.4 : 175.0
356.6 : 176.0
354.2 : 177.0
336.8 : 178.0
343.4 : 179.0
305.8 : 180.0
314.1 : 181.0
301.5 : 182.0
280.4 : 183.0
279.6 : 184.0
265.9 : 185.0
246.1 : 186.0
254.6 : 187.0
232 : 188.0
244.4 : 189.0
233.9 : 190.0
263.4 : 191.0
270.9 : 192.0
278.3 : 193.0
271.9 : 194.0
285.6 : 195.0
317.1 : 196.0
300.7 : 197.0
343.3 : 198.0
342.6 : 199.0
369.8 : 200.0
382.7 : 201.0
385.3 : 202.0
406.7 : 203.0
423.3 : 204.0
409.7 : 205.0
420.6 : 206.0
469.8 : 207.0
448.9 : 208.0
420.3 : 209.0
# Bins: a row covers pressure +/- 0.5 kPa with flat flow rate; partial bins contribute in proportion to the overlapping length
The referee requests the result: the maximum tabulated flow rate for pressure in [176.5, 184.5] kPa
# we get 354.2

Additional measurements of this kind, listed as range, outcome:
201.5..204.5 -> 423.3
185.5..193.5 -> 278.3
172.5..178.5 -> 393.7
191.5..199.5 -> 343.3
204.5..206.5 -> 420.6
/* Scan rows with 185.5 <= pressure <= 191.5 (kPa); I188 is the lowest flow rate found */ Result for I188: 232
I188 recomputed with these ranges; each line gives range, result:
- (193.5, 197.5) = 271.9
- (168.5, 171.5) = 361.7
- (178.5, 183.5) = 280.4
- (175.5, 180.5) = 305.8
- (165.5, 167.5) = 374.7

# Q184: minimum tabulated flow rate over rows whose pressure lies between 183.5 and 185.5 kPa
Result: 265.9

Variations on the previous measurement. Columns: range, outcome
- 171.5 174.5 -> 357.4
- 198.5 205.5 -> 342.6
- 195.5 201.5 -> 300.7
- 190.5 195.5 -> 263.4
